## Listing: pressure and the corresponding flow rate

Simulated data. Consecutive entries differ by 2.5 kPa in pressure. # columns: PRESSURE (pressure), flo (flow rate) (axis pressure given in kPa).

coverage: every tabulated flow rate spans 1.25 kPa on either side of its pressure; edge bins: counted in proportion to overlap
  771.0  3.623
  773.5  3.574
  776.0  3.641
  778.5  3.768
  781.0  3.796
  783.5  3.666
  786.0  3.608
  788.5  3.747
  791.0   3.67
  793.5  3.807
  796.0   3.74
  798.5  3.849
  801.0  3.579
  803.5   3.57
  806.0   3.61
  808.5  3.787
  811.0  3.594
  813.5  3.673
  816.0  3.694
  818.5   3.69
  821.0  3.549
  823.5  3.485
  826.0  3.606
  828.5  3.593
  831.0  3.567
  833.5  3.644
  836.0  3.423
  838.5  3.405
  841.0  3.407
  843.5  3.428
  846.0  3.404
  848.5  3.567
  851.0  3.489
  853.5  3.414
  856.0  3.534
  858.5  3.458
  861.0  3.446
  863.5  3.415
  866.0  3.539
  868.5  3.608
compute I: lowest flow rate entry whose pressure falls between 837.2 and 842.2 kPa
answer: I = 3.405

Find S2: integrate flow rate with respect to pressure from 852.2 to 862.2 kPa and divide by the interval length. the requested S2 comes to 3.46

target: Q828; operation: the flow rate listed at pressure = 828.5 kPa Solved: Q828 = 3.593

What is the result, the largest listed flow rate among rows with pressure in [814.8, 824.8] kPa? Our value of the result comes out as 3.694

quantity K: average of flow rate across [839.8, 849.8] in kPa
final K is 3.45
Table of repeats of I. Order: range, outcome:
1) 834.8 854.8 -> 3.404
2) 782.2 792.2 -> 3.608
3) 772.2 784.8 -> 3.574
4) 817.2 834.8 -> 3.485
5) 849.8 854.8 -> 3.414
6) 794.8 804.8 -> 3.57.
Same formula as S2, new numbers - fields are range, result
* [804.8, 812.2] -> 3.66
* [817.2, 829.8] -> 3.58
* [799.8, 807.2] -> 3.59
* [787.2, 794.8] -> 3.74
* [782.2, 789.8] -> 3.67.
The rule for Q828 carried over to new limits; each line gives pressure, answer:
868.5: 3.608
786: 3.608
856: 3.534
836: 3.423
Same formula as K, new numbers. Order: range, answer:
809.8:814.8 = 3.63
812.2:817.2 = 3.68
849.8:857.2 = 3.48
